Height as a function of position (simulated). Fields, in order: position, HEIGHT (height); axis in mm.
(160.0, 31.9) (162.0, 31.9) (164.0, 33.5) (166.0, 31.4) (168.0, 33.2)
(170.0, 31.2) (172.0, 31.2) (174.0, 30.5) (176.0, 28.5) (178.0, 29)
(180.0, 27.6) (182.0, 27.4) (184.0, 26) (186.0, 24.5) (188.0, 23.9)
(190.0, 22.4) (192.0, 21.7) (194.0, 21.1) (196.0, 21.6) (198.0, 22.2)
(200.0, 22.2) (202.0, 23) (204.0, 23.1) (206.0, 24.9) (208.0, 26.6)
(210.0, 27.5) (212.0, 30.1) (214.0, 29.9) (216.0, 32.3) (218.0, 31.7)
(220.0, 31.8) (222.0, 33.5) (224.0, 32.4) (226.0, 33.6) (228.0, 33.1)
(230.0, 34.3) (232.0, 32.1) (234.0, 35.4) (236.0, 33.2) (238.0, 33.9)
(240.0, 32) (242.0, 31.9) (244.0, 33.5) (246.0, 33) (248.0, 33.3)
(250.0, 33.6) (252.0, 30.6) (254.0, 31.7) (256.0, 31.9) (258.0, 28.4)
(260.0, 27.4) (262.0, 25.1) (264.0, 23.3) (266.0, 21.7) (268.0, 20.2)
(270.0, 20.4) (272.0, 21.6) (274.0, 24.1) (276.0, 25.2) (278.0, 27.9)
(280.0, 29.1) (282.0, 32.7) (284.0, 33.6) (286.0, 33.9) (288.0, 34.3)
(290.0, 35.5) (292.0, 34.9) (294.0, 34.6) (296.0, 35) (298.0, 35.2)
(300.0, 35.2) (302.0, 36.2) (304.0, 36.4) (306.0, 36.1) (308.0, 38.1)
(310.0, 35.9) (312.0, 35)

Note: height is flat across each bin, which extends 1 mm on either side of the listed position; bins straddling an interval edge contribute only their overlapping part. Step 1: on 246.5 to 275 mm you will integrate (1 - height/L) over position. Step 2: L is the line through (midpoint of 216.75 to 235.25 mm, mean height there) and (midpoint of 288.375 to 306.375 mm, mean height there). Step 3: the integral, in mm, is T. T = 6.2 mm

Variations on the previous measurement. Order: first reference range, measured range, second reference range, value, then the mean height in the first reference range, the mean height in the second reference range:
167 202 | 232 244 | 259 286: -3.4 mm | 26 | 25.9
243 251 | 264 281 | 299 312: 5.3 mm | 33.4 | 36.2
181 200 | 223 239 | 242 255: -2.0 mm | 23.4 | 32.6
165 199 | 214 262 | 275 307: -3.3 mm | 26.7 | 33.5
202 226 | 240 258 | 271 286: -2.2 mm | 29.3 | 28.2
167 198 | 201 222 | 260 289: -1.4 mm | 26.5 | 26.7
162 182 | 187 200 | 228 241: 3.9 mm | 30.6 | 33.5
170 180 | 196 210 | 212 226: 3.3 mm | 29.7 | 31.9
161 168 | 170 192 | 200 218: 2.5 mm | 32.4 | 27.1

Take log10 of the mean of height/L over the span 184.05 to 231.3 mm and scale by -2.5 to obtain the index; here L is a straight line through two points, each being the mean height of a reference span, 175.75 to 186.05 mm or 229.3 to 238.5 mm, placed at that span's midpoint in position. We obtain 0.13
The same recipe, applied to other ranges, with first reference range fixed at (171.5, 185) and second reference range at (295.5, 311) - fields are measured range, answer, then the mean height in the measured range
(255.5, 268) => 0.29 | 25.6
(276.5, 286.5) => 0.12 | 31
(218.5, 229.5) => -0.06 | 32.9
